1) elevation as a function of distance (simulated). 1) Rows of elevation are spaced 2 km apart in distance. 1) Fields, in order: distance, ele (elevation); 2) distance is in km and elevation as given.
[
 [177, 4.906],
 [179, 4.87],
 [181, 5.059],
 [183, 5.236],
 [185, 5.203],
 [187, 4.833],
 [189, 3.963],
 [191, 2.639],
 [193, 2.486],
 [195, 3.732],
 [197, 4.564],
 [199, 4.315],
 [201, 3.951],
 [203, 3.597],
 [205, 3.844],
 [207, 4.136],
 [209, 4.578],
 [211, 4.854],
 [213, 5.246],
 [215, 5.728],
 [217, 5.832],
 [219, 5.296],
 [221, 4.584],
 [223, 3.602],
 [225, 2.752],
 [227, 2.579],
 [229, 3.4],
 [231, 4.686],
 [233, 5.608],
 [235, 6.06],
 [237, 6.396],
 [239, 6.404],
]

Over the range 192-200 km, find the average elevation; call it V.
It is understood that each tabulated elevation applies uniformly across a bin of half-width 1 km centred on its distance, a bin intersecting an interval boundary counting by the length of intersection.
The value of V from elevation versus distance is 3.77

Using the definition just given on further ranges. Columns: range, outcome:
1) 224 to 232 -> 3.35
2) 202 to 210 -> 4.04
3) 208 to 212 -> 4.72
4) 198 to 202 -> 4.13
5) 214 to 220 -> 5.62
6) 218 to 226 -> 4.06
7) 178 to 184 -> 5.05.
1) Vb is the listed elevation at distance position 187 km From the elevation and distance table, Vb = 4.833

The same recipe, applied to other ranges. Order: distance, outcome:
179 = 4.87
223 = 3.602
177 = 4.906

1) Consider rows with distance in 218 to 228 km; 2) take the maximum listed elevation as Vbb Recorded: 5.296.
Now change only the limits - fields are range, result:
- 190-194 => 2.639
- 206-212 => 4.854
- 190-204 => 4.564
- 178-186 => 5.236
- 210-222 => 5.832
